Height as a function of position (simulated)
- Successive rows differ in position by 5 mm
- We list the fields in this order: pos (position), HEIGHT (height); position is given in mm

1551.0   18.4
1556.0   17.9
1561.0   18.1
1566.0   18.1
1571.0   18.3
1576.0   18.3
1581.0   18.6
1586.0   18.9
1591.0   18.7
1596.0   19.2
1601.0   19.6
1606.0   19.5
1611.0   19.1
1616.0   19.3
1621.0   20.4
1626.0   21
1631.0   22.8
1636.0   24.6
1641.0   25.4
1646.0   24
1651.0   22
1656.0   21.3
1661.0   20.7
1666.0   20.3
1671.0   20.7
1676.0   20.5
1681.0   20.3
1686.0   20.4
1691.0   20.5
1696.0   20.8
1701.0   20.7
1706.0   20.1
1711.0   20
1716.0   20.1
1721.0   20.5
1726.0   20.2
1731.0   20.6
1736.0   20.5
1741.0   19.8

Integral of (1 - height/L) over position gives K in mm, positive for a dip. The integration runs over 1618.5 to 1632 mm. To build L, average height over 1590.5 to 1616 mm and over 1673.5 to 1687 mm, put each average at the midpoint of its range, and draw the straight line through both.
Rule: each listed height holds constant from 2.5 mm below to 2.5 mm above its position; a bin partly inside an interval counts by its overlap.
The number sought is -1.1 mm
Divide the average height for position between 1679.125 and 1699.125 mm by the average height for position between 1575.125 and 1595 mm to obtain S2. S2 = 1.10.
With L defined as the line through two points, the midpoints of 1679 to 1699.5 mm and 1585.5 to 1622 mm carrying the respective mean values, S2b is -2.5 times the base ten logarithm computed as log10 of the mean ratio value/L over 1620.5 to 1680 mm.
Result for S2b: -0.11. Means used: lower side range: 19.3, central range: 22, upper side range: 20.5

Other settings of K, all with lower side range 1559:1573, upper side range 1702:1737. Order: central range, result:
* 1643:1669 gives -3.1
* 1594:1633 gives -2.6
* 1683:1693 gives -0.3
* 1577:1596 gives -0.3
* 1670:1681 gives -0.5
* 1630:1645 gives -4.1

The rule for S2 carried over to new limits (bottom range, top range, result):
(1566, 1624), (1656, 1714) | 1.08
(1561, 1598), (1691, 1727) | 1.10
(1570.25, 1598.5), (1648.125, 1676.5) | 1.12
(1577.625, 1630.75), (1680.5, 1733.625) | 1.04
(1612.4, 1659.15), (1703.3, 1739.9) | 0.91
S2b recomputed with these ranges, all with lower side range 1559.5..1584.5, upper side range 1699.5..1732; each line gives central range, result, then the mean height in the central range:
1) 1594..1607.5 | -0.04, 19.4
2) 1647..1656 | -0.14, 22.1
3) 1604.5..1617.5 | -0.02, 19.3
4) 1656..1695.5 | -0.04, 20.6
